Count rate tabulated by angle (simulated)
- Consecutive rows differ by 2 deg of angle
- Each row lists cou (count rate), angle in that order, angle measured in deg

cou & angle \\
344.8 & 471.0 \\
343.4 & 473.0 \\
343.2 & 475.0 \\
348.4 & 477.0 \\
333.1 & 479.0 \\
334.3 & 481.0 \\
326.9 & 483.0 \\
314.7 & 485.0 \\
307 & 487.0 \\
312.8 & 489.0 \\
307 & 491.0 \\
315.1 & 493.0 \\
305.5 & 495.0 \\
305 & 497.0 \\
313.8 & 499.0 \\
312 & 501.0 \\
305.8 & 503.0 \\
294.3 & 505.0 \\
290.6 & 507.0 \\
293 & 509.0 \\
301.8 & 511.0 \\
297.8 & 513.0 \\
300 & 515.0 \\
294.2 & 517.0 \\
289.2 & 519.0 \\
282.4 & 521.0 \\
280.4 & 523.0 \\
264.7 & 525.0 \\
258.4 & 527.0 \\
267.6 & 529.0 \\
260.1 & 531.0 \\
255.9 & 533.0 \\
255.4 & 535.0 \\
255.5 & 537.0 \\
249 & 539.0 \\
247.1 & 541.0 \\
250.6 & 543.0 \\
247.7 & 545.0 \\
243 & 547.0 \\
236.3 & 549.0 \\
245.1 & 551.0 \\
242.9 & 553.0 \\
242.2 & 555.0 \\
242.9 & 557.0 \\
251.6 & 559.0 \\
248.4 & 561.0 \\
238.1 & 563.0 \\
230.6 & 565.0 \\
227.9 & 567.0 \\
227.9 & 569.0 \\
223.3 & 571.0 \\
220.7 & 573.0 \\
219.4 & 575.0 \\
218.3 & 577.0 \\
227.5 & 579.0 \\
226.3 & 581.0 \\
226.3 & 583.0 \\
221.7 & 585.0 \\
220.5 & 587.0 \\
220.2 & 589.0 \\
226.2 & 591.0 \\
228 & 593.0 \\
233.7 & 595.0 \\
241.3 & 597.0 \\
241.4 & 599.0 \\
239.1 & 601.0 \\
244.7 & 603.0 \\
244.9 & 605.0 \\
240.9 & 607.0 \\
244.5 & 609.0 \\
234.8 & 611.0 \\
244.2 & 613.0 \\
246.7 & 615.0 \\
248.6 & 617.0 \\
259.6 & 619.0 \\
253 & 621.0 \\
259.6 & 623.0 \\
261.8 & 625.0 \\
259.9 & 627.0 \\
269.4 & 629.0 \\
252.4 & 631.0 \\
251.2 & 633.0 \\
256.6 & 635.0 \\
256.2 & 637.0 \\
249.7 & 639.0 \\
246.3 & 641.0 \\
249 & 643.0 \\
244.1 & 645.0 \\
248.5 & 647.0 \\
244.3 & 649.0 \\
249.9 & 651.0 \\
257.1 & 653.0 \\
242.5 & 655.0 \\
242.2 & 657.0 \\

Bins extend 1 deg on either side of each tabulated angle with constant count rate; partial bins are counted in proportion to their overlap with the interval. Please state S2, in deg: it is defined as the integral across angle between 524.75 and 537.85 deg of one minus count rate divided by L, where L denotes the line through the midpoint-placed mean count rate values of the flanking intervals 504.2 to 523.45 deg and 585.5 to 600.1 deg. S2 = 0.9 deg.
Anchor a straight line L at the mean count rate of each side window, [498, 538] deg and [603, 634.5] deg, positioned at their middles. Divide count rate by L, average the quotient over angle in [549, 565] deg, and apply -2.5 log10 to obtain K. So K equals 0.12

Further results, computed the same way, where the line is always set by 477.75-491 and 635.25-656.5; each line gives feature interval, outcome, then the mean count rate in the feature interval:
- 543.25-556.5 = 0.20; 243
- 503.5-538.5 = 0.10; 279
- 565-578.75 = 0.25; 224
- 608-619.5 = 0.07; 246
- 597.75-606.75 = 0.11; 242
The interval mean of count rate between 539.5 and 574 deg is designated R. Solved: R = 239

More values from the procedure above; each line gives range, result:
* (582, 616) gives 235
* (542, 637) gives 240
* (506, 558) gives 265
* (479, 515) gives 309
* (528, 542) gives 256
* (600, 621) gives 245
